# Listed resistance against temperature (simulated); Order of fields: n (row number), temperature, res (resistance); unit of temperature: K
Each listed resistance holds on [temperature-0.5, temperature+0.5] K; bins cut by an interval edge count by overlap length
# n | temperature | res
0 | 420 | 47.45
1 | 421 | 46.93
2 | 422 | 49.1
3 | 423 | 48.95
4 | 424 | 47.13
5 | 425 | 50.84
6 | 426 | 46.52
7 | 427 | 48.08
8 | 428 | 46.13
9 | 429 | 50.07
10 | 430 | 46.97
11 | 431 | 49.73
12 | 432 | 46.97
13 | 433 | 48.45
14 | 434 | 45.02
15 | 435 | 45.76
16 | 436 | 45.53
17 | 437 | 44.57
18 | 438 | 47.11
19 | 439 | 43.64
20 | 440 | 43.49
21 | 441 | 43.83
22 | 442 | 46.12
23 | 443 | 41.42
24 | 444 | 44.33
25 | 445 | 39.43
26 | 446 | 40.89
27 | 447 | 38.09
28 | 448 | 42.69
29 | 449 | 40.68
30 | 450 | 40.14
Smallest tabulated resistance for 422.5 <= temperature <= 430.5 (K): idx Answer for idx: 46.13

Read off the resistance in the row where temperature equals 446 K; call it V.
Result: 40.89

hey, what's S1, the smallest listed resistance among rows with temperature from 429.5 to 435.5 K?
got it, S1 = 45.02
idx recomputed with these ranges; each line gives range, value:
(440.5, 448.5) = 38.09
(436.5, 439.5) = 43.64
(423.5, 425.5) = 47.13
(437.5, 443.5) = 41.42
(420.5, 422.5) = 46.93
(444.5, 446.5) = 39.43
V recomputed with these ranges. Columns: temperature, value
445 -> 39.43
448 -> 42.69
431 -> 49.73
